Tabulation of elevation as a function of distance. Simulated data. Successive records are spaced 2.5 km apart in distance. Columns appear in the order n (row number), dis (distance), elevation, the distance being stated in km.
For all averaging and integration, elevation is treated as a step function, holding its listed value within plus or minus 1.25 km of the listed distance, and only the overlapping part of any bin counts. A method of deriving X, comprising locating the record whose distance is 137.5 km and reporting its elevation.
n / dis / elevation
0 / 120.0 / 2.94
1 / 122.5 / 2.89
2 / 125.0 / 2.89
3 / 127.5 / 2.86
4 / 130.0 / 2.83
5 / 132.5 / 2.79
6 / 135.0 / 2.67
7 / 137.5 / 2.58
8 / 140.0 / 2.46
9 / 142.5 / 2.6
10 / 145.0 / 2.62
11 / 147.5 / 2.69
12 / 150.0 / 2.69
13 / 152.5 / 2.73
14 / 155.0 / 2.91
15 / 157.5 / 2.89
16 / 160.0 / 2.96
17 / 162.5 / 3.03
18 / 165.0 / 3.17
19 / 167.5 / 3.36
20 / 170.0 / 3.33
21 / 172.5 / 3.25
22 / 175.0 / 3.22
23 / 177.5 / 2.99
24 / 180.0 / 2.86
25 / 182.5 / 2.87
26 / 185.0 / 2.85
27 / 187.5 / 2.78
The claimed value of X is 2.58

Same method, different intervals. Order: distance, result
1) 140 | 2.46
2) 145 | 2.62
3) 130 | 2.83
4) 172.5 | 3.25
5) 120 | 2.94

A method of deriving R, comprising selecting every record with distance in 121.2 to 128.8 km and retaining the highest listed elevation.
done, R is 2.89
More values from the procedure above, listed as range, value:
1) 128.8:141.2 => 2.83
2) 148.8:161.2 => 2.96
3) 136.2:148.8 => 2.69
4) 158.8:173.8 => 3.36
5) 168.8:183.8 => 3.33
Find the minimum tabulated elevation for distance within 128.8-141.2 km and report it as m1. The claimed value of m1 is 2.46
